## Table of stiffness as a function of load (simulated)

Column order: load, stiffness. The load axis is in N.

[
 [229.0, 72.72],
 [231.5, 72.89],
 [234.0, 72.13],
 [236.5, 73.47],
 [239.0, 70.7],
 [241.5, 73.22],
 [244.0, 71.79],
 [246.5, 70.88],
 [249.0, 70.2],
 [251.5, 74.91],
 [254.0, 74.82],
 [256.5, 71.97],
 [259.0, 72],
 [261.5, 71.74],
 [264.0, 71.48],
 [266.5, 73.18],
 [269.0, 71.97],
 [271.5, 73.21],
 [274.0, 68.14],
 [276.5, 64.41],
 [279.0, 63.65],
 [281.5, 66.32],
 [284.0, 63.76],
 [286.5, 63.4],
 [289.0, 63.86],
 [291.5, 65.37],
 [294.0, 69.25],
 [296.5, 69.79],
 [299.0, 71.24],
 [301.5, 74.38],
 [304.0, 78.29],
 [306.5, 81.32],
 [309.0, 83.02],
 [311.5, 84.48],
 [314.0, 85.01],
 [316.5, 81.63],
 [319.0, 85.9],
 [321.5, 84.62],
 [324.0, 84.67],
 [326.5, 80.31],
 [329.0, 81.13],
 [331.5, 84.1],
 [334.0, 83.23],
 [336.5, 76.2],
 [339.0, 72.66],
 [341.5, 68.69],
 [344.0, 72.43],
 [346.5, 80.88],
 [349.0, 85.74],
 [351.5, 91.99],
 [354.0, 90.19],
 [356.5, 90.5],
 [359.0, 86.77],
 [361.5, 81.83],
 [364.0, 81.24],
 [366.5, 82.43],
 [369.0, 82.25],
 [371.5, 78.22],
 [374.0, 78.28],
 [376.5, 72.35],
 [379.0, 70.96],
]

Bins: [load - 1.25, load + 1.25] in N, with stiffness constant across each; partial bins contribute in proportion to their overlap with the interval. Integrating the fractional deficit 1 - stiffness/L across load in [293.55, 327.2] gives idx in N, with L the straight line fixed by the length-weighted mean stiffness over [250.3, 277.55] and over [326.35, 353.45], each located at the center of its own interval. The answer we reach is -1.31 N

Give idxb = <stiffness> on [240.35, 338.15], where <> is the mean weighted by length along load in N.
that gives 74.3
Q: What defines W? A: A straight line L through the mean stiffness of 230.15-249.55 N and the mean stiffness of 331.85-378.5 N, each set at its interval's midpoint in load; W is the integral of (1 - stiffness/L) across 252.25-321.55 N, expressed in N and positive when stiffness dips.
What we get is 2.4 N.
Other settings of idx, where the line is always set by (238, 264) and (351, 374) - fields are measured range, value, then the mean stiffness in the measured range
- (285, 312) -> 1.7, 72.7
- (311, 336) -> -1.0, 83.3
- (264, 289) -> 2.5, 67.6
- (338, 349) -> 1.0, 75.1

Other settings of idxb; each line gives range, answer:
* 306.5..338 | 82.7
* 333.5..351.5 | 77.9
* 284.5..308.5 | 70.9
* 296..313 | 78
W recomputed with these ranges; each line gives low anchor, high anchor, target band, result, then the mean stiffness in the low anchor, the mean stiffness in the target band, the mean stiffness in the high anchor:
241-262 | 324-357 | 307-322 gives -1.00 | 72.4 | 83.9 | 81.3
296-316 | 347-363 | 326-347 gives 1.65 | 78.9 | 77.5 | 87.4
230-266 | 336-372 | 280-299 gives 2.43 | 72.3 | 66.3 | 81.6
